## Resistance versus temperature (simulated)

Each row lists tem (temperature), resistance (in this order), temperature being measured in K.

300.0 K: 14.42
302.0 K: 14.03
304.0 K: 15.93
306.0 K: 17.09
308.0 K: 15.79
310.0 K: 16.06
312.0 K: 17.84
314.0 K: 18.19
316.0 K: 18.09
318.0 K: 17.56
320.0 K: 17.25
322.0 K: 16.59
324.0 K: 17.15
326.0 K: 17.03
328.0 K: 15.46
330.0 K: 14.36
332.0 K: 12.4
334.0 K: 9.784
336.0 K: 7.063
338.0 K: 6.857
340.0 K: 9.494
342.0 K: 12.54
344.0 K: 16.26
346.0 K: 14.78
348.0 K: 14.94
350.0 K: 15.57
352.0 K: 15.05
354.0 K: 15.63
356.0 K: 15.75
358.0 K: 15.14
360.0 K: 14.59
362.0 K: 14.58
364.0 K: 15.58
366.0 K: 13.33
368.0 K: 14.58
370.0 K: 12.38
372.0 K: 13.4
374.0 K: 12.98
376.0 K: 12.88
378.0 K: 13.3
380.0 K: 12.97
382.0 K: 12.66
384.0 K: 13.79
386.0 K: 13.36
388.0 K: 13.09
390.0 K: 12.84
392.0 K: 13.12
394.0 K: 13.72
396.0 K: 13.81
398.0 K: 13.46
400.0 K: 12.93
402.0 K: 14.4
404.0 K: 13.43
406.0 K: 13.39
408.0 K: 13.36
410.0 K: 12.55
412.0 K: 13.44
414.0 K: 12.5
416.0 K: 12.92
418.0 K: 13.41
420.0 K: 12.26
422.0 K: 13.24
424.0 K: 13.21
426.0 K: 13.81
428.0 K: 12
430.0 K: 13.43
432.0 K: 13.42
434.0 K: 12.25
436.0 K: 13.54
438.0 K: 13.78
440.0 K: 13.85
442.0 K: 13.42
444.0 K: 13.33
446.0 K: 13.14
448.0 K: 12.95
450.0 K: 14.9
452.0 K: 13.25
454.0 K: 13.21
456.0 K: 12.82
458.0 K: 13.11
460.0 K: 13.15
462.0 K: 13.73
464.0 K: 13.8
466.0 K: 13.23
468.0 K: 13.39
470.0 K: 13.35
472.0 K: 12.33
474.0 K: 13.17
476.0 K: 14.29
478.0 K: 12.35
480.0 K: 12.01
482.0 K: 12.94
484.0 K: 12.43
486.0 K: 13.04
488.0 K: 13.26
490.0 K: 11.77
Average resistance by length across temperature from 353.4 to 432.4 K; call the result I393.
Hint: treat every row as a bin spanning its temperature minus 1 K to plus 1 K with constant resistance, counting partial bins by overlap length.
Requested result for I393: 13.5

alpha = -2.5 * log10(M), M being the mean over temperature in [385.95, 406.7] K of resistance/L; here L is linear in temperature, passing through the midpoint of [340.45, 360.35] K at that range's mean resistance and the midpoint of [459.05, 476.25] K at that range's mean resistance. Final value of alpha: 0.068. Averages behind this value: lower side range 14.9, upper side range 13.3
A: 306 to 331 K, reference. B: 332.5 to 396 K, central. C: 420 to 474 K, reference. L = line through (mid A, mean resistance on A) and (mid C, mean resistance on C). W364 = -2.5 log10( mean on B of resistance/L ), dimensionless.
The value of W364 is 0.17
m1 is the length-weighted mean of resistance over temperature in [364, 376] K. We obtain 13.5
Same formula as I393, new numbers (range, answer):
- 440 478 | 13.4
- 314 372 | 14.3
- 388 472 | 13.3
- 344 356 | 15.3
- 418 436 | 13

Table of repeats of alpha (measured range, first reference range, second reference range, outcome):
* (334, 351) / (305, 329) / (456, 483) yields 0.33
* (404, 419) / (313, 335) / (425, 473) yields 0.08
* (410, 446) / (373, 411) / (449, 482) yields 0.01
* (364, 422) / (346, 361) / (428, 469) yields 0.09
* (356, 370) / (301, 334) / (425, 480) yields 0.04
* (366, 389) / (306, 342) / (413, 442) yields 0.05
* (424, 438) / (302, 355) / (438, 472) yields 0.04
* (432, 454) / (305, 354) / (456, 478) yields 0.01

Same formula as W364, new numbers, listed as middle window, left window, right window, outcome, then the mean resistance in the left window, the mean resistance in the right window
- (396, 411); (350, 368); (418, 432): 0.02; 15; 13.1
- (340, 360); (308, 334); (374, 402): 0.01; 16.2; 13.3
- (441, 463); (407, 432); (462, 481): -0.02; 13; 13.1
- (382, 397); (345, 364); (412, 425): 0.05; 15.1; 13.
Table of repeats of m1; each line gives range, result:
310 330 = 17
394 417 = 13.3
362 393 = 13.4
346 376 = 14.5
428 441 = 13.3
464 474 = 13.2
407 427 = 13.1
